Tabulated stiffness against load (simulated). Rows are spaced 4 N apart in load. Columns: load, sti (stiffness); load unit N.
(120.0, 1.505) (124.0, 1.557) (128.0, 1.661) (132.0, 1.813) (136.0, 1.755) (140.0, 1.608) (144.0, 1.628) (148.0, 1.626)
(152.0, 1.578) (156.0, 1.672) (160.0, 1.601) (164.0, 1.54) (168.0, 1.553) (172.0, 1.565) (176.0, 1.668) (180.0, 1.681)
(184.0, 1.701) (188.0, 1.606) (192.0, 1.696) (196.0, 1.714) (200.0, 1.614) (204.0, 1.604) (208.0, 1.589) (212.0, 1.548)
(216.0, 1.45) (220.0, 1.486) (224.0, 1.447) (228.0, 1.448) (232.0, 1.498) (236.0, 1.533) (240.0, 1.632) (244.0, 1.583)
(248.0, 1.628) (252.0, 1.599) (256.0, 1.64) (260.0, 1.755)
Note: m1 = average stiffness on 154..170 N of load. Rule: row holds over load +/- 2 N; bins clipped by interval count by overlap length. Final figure 1.59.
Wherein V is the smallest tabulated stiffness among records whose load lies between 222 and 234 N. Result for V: 1.447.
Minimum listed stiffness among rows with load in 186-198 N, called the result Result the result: 1.606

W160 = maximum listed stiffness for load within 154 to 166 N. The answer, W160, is 1.672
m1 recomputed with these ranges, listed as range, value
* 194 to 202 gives 1.66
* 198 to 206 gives 1.61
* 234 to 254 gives 1.59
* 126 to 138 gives 1.74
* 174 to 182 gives 1.67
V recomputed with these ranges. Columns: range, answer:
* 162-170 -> 1.54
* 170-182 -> 1.565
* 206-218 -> 1.45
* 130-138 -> 1.755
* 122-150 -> 1.557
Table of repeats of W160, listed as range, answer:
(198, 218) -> 1.614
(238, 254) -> 1.632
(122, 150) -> 1.813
